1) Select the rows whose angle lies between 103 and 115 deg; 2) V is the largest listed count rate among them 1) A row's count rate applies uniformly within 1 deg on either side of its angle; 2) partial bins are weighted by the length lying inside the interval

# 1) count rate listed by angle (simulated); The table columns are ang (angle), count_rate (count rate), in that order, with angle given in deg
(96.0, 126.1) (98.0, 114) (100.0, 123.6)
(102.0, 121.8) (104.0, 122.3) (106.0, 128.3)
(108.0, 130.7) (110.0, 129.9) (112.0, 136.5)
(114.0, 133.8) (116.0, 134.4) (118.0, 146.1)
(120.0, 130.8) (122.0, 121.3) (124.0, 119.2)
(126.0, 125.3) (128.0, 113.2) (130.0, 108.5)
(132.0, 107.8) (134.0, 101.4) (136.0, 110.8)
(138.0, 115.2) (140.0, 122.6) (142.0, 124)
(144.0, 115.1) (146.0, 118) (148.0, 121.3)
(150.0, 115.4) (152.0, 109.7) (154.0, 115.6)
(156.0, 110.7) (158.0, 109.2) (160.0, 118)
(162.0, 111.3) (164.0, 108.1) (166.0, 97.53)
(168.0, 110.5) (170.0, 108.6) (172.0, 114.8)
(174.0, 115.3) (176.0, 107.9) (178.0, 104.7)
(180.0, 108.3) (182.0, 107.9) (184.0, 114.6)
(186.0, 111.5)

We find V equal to 136.5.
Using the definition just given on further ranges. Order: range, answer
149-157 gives 115.6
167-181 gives 115.3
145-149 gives 121.3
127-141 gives 122.6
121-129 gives 125.3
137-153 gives 124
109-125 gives 146.1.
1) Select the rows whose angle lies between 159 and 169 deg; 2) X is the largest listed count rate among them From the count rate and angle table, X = 118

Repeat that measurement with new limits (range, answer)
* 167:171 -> 110.5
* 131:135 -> 107.8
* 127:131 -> 113.2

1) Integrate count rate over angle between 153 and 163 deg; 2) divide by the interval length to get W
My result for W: 113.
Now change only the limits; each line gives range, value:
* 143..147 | 117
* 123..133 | 115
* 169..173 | 112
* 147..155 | 116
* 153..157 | 113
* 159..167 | 109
